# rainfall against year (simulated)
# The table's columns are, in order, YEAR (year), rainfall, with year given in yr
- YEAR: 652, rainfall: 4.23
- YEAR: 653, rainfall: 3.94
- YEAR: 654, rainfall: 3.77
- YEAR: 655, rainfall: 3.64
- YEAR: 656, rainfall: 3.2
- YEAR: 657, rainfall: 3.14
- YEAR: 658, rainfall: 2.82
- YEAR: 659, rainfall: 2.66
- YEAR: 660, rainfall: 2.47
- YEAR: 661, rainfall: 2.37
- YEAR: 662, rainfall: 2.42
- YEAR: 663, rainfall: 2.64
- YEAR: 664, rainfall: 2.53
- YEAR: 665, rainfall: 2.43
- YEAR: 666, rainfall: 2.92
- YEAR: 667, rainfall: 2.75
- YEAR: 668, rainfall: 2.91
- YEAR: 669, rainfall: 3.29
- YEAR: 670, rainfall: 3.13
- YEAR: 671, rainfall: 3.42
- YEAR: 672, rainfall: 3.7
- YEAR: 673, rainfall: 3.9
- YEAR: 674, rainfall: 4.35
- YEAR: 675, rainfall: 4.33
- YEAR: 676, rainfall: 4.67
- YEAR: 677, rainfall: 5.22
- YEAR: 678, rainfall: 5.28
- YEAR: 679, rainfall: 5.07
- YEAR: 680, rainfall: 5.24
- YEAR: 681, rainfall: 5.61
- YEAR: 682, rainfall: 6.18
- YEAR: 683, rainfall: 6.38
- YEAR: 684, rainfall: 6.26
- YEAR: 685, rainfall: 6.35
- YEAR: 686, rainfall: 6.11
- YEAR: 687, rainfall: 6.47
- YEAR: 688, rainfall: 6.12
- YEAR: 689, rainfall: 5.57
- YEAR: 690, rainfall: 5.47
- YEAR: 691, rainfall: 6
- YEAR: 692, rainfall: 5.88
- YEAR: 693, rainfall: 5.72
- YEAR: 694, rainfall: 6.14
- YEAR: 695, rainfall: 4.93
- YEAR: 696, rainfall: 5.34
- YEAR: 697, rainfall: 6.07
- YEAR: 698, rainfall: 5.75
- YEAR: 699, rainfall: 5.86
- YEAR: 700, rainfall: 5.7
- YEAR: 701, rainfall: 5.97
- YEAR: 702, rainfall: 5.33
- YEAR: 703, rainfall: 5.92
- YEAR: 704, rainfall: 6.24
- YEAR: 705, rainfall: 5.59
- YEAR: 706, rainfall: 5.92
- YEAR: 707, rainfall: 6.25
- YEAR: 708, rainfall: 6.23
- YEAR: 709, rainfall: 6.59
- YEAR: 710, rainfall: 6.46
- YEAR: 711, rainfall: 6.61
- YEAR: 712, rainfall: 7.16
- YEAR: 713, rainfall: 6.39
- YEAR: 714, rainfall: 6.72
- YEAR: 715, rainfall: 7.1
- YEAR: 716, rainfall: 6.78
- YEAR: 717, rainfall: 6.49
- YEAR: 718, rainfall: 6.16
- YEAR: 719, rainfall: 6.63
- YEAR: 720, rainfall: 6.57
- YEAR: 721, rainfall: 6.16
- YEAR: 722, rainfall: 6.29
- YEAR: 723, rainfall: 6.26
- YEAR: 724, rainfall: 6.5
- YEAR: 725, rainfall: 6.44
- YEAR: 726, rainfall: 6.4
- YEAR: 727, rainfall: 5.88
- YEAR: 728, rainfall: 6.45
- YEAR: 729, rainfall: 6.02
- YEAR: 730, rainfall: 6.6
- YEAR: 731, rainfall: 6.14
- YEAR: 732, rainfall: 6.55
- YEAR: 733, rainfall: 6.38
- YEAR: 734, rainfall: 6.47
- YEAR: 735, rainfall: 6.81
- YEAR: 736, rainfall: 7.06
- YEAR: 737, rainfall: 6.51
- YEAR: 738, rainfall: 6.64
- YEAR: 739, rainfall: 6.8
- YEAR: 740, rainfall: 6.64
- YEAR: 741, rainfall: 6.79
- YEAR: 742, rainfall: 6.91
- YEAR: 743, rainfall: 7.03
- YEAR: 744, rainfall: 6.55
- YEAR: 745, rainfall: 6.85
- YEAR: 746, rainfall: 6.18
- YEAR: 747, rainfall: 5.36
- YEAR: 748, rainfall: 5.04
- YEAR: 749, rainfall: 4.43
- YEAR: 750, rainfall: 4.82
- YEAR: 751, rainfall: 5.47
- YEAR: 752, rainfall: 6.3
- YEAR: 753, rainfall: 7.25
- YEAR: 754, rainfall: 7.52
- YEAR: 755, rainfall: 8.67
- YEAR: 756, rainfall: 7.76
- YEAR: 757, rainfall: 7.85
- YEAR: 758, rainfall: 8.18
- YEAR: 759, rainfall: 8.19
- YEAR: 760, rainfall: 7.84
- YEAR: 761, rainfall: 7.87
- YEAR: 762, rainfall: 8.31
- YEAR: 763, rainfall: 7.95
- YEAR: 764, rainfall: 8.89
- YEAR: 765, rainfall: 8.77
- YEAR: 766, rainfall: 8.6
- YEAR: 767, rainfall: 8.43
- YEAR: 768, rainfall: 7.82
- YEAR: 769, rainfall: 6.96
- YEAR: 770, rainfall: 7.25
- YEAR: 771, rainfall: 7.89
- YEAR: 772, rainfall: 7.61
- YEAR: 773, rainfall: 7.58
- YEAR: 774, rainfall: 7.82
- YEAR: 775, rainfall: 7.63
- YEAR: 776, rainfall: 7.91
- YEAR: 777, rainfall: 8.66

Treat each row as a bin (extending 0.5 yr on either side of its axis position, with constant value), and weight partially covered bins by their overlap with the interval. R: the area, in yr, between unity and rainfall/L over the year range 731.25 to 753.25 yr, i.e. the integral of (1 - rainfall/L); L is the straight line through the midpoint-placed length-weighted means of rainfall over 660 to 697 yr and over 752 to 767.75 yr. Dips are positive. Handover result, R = 3.0 yr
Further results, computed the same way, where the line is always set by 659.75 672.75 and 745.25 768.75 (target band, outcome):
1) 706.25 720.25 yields -3.9 yr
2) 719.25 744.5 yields -2.0 yr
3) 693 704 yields -3.2 yr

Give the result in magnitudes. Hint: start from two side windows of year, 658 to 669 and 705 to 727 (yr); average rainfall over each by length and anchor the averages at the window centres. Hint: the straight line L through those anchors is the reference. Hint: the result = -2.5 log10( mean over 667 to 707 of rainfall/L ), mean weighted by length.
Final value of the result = -0.22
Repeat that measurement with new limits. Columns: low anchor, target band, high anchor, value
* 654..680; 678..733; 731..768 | -0.207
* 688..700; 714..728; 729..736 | -0.031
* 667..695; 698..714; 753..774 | -0.033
